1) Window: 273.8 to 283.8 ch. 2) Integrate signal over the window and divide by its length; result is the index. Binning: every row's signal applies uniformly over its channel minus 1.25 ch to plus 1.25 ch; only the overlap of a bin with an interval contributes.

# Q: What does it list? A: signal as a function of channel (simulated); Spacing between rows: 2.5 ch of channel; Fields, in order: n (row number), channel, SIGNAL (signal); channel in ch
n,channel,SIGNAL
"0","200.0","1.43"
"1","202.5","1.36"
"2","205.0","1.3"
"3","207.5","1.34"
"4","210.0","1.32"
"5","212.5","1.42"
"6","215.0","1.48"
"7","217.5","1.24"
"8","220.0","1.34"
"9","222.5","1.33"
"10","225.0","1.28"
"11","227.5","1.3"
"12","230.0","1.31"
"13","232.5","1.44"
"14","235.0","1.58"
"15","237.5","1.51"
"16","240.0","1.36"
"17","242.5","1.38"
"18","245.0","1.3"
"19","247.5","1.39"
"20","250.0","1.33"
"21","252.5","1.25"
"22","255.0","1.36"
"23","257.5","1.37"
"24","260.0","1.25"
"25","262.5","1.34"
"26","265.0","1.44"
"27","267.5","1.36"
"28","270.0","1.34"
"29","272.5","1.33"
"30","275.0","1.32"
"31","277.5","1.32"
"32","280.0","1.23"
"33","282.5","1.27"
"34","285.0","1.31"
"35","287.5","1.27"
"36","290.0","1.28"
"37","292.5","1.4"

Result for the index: 1.28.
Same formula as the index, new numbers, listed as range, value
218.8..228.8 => 1.31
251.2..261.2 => 1.31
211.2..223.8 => 1.36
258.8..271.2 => 1.35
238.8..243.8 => 1.37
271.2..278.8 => 1.32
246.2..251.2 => 1.36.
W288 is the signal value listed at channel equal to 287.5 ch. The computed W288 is 1.27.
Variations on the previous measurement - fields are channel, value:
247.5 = 1.39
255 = 1.36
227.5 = 1.3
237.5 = 1.51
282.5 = 1.27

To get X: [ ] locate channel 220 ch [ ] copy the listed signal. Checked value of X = 1.34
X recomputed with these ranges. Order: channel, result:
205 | 1.3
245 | 1.3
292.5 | 1.4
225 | 1.28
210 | 1.32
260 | 1.25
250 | 1.33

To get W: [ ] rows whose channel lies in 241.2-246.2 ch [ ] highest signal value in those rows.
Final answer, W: 1.38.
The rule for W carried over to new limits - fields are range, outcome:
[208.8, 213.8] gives 1.42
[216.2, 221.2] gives 1.34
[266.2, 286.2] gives 1.36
